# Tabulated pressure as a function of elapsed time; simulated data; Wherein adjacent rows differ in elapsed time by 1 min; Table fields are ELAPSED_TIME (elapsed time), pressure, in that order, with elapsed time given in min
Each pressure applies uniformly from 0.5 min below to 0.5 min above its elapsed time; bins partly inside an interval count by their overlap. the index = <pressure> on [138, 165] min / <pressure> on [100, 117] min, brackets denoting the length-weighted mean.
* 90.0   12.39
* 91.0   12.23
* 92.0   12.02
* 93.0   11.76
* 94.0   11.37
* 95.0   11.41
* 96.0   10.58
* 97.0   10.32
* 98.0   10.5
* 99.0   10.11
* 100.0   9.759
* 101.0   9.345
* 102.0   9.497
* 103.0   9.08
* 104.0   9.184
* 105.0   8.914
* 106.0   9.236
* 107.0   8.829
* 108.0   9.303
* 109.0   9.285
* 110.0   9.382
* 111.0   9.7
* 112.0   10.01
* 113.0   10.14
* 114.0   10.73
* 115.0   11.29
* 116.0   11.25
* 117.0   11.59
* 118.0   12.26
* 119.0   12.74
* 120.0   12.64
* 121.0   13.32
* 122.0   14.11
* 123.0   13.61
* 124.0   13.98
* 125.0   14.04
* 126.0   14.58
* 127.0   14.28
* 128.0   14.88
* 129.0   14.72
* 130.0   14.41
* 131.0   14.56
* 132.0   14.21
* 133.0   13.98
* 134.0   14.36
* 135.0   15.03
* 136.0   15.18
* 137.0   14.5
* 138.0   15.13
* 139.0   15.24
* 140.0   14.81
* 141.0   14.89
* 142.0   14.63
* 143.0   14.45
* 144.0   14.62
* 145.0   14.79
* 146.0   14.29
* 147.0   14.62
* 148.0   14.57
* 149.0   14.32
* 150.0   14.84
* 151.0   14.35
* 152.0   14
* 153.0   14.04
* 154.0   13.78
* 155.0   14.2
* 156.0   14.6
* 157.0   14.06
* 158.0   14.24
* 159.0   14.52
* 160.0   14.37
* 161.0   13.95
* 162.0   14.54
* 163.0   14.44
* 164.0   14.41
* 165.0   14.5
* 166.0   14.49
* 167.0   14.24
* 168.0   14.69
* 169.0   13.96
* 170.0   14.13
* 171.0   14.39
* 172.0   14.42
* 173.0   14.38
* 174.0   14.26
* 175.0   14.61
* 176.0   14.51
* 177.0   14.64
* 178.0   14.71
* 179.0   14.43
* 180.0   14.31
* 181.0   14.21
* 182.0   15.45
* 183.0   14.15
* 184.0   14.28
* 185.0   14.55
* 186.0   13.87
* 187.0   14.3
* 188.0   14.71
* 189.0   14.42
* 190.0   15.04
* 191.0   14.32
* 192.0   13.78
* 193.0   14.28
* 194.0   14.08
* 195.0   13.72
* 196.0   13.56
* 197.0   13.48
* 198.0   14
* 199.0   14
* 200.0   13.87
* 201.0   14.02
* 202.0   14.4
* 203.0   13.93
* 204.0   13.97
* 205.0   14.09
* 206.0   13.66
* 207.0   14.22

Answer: 1.5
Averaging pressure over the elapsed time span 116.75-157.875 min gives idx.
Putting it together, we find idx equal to 14.2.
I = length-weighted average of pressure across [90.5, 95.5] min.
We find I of 11.8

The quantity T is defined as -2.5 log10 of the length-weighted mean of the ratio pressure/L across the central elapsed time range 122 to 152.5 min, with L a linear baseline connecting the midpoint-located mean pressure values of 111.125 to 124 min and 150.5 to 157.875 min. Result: -0.11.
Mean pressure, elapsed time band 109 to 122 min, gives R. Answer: 11.3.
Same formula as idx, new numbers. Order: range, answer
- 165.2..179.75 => 14.4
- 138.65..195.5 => 14.4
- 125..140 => 14.6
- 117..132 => 13.8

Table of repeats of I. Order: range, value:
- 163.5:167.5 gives 14.4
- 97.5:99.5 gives 10.3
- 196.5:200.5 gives 13.8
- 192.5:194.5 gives 14.2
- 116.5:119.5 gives 12.2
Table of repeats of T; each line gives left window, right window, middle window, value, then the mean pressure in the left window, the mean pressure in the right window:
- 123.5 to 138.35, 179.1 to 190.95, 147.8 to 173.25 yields 0.01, 14.5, 14.5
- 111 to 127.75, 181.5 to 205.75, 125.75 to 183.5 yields -0.09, 12.5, 14.2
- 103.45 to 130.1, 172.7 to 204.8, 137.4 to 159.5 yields -0.13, 11.7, 14.3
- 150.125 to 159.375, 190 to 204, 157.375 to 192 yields -0.02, 14.2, 14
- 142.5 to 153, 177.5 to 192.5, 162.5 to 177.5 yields 0.00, 14.5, 14.4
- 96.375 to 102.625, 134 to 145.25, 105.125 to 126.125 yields 0.05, 9.92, 14.8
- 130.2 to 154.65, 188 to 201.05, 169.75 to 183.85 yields -0.02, 14.5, 14.1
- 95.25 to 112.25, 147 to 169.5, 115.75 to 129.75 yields -0.19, 9.61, 14.3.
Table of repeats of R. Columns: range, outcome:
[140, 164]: 14.4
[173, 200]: 14.3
